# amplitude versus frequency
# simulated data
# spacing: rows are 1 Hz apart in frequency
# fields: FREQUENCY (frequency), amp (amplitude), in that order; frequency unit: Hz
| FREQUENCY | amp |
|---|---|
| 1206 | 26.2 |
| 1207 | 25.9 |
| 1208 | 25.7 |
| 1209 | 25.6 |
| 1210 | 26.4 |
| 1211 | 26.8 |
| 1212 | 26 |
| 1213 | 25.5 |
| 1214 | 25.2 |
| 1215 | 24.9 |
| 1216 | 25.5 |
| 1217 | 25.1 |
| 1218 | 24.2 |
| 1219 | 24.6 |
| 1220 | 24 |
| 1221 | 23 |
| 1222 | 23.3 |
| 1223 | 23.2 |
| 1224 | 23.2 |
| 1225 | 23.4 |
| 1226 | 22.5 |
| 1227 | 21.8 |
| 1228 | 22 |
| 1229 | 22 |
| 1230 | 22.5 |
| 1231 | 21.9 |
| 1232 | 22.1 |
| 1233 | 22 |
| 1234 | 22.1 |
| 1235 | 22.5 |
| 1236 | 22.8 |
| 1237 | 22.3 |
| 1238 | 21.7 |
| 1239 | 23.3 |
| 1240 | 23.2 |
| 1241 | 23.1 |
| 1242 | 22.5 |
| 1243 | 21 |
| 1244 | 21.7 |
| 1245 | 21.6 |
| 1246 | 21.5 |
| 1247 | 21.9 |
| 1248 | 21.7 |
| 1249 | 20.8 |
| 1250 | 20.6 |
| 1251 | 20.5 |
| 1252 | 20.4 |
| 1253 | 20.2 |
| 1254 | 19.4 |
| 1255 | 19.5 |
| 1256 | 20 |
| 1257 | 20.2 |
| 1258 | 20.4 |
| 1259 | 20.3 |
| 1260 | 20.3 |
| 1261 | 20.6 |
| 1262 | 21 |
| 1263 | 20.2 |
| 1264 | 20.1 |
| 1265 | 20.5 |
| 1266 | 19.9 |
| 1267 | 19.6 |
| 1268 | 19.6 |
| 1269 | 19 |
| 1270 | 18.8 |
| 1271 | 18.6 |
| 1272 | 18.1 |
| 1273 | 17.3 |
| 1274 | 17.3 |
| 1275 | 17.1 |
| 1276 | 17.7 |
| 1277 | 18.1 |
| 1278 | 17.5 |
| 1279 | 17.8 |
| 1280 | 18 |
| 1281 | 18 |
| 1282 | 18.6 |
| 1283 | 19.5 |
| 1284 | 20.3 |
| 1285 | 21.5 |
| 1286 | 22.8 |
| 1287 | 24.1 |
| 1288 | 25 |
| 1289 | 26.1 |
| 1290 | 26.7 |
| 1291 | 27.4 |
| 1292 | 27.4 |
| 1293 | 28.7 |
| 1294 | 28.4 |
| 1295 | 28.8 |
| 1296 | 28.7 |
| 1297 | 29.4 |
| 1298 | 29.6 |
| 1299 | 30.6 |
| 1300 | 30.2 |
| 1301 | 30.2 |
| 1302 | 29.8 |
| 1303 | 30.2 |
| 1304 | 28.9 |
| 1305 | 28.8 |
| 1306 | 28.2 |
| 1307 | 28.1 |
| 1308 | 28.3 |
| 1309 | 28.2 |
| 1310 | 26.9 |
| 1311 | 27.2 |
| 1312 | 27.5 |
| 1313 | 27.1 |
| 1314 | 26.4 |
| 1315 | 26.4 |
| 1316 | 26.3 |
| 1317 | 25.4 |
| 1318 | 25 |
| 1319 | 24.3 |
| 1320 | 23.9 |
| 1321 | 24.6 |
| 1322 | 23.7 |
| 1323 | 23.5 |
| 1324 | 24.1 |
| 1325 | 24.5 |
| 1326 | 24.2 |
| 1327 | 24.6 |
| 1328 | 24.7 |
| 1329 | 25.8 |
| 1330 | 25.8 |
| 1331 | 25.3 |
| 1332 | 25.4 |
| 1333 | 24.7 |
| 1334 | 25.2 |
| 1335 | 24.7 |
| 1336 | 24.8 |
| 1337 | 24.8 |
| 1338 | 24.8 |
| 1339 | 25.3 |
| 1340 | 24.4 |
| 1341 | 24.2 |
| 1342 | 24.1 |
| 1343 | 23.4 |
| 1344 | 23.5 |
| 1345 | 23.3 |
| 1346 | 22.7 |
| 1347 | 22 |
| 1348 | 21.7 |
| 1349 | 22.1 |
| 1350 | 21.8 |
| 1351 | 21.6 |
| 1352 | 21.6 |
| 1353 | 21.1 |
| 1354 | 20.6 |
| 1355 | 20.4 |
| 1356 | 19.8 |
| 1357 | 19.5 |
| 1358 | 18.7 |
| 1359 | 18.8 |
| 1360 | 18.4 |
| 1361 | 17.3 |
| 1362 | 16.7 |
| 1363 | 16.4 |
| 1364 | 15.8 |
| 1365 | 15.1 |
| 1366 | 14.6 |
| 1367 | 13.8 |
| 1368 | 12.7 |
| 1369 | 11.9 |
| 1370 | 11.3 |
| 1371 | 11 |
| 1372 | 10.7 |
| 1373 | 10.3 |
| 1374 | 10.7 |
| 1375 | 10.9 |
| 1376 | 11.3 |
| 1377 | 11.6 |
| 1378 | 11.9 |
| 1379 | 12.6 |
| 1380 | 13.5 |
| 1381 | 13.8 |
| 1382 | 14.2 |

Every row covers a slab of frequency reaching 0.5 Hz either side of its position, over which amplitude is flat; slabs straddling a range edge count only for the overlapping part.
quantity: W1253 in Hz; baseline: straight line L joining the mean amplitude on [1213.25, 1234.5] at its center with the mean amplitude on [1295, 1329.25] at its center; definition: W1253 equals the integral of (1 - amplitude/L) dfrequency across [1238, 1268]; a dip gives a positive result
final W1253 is 4.40 Hz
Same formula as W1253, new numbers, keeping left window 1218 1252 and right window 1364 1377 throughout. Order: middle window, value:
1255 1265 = 0.06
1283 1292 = -2.84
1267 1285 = 0.74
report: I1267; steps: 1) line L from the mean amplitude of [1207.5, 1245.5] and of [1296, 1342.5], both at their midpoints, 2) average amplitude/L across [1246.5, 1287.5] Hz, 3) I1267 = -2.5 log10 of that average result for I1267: 0.24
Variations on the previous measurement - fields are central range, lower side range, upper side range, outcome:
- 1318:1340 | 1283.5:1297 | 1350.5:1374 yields -0.19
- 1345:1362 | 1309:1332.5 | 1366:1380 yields -0.21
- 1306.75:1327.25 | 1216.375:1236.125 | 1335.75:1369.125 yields -0.22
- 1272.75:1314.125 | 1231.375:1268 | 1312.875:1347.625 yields -0.09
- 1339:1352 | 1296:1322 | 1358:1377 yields -0.20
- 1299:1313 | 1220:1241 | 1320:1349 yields -0.20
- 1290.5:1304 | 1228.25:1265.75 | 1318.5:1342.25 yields -0.24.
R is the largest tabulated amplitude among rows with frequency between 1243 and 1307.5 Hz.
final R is 30.6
